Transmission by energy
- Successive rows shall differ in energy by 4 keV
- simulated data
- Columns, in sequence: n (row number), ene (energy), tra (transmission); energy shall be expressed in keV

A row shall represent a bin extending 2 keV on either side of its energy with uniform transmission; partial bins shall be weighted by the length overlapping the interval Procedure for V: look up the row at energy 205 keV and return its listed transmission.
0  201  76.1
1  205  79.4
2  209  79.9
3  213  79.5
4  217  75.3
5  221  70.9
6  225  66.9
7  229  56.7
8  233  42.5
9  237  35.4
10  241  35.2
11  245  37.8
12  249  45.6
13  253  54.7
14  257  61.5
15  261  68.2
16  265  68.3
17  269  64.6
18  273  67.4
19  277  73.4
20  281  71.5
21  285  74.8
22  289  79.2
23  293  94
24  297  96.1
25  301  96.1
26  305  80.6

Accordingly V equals 79.4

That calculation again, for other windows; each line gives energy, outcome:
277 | 73.4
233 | 42.5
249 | 45.6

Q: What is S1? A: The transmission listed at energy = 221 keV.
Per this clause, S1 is 70.9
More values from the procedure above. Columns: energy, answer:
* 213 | 79.5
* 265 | 68.3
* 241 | 35.2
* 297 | 96.1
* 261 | 68.2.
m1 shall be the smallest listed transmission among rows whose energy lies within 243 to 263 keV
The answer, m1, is 37.8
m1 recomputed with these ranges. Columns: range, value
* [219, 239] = 35.4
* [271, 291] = 67.4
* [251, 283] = 54.7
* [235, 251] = 35.2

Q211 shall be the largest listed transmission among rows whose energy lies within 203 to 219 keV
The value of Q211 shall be 79.9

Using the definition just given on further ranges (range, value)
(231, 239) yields 42.5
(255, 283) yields 73.4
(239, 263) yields 68.2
